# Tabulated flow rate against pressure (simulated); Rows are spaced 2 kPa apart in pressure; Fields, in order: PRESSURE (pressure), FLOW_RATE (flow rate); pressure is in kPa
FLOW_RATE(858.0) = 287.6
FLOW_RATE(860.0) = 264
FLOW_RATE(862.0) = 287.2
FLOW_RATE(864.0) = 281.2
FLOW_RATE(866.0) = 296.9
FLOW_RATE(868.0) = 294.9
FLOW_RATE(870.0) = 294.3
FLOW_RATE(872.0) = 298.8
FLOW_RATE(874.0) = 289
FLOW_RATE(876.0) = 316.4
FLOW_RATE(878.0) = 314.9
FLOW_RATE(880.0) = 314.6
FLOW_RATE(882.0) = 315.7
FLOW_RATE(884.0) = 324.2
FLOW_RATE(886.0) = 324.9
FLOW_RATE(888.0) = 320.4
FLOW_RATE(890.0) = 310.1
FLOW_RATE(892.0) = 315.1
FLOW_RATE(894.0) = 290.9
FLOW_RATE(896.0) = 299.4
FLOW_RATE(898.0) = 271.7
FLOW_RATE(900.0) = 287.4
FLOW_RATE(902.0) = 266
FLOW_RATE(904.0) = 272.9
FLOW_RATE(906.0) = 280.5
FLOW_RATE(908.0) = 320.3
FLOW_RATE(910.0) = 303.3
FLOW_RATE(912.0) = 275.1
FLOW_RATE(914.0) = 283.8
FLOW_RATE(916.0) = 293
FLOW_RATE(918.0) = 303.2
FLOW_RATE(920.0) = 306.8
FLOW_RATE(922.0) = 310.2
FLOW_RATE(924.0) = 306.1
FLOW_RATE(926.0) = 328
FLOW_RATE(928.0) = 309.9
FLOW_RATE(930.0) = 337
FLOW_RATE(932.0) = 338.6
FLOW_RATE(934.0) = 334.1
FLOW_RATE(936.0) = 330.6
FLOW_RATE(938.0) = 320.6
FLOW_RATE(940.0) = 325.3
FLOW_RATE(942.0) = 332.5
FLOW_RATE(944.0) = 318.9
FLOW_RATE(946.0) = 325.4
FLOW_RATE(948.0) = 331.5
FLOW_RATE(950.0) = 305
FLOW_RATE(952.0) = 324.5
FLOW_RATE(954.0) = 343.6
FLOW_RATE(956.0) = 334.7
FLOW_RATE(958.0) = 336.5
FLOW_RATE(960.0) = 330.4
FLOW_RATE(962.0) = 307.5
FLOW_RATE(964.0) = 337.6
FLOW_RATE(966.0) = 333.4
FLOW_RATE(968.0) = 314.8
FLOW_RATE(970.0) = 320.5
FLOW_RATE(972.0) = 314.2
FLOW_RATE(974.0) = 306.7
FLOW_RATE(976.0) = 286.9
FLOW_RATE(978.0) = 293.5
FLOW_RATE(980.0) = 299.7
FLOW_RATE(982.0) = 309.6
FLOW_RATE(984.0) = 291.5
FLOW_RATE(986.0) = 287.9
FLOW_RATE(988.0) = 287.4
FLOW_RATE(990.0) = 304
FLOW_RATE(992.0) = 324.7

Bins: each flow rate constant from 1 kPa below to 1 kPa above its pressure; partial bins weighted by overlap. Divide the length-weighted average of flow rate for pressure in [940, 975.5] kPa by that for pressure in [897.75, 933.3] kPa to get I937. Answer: 1.08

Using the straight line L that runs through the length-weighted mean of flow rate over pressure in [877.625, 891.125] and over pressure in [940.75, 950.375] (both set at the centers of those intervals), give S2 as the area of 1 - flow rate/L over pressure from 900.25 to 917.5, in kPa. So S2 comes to 1.78 kPa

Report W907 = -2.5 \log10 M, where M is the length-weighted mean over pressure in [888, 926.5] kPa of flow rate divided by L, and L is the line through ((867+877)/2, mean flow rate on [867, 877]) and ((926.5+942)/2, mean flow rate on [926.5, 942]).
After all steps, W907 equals 0.07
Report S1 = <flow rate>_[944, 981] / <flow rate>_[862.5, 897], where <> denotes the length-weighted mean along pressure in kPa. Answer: 1.04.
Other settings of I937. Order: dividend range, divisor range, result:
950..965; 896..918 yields 1.15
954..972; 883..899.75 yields 1.07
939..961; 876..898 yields 1.05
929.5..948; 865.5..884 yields 1.08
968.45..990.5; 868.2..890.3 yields 0.97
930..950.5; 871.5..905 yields 1.08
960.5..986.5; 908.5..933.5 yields 1.00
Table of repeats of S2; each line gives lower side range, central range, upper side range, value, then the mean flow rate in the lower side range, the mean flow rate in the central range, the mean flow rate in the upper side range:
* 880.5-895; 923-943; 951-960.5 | 0.1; 314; 326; 334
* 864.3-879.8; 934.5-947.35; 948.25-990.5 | -0.7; 301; 326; 313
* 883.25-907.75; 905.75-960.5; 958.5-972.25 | -1.1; 297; 318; 324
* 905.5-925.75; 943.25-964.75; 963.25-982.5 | -1.3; 300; 327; 311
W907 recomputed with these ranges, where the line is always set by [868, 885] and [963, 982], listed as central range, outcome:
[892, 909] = 0.08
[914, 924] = 0.03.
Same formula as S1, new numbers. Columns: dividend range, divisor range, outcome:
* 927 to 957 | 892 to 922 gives 1.12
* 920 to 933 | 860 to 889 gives 1.05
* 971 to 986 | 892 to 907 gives 1.06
